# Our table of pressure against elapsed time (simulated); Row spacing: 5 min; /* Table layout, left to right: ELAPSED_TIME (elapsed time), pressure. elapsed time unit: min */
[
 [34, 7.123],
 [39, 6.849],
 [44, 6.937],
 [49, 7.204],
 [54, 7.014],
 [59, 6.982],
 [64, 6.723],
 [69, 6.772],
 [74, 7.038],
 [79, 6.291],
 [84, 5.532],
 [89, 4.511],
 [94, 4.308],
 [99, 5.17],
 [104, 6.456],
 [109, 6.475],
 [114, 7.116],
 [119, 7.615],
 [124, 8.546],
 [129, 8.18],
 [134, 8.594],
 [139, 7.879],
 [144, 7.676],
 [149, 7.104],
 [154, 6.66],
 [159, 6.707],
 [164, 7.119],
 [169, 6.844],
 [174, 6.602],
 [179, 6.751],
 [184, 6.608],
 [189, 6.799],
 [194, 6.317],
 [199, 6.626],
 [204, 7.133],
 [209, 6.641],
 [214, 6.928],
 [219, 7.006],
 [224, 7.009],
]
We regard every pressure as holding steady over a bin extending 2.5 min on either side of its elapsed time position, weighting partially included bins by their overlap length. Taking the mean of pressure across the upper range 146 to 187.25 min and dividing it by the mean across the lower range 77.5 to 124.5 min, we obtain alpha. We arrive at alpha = 1.12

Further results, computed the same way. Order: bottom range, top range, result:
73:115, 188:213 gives 1.16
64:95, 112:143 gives 1.36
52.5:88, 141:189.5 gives 1.06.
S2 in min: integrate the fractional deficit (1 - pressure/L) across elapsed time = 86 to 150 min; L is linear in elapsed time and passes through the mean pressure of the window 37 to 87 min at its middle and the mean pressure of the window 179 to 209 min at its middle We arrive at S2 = -1.7 min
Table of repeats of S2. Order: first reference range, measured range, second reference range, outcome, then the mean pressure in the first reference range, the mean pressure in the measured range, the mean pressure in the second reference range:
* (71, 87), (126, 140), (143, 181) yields -3.3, 6.25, 8.27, 6.91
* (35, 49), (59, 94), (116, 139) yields 6.4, 6.97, 6.07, 8.17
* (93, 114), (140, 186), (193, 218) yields -3.9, 5.87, 6.93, 6.77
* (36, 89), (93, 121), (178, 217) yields 1.7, 6.63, 6.27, 6.73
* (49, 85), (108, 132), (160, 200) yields -3.5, 6.71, 7.68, 6.71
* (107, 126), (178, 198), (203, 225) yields 1.3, 7.43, 6.61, 6.93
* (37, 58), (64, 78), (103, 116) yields 0.2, 7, 6.81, 6.69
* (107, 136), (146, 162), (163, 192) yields 0.7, 7.76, 6.86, 6.76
